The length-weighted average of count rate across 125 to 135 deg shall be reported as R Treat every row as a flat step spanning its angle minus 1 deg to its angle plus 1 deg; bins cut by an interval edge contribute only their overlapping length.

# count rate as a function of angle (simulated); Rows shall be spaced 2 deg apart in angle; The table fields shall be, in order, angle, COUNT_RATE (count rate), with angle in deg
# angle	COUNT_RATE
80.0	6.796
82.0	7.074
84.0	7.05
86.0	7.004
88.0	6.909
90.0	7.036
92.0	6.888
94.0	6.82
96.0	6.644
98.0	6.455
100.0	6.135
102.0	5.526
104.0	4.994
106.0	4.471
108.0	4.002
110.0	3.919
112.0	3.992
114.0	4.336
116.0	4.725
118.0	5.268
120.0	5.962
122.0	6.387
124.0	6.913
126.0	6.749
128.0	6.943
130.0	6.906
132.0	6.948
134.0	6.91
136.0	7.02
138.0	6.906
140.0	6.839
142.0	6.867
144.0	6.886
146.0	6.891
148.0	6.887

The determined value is 6.89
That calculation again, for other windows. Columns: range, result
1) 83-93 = 6.98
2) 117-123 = 5.87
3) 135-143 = 6.91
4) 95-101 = 6.41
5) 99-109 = 5.03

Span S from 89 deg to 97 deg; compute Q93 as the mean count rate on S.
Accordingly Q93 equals 6.85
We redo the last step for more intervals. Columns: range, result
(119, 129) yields 6.59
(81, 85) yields 7.06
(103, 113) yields 4.28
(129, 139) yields 6.94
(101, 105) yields 5.26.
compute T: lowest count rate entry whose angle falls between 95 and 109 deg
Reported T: 4.002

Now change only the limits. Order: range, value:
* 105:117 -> 3.919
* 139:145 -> 6.839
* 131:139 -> 6.906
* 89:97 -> 6.644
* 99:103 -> 5.526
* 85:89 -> 6.909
